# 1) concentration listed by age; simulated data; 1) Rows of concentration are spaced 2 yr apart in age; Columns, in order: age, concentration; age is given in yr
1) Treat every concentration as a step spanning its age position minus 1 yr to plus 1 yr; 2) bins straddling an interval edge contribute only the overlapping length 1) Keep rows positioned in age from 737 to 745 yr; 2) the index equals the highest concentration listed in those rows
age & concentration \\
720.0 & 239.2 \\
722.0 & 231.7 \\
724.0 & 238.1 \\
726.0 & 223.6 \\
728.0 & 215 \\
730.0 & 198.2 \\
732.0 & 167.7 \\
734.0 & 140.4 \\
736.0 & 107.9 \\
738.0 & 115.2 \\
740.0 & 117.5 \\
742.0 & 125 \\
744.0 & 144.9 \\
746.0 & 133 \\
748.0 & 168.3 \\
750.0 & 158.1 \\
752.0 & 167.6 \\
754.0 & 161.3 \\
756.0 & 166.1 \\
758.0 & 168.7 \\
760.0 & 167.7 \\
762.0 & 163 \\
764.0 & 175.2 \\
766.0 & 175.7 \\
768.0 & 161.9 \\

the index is 144.9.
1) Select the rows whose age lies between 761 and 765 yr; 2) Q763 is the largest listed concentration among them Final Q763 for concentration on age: 175.2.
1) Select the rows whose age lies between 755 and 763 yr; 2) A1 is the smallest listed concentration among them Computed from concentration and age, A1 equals 163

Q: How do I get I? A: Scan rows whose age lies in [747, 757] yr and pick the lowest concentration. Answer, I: 158.1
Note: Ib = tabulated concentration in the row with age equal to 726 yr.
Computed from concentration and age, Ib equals 223.6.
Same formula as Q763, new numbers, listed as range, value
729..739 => 198.2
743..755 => 168.3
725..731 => 223.6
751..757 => 167.6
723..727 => 238.1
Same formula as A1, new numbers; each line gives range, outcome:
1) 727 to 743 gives 107.9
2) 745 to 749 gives 133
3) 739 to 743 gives 117.5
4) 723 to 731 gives 198.2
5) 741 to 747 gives 125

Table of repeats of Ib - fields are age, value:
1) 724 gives 238.1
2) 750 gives 158.1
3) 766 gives 175.7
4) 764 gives 175.2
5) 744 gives 144.9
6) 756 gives 166.1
